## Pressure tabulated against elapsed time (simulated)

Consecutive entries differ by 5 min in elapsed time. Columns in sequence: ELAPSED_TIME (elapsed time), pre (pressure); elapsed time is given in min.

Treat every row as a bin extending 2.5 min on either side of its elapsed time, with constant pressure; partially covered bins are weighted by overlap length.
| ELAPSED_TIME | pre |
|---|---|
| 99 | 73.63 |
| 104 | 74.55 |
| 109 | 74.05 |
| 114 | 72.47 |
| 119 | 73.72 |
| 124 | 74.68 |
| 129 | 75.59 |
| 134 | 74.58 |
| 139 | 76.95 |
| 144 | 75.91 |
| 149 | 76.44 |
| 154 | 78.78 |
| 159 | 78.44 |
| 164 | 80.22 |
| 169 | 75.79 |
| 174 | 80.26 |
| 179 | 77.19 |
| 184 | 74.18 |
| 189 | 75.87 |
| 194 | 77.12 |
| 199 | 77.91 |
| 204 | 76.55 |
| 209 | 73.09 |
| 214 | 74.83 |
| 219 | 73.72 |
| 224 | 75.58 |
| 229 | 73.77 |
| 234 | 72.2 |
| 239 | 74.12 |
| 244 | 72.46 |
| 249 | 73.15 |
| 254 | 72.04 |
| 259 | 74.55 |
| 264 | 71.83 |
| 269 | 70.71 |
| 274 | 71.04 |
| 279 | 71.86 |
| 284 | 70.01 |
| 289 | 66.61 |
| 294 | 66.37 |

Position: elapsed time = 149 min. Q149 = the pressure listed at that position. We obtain 76.44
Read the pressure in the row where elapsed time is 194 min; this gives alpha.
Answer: 77.12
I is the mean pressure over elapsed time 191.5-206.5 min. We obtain 77.2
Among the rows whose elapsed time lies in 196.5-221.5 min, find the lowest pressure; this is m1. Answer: 73.09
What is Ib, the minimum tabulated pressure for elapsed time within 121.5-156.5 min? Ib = 74.58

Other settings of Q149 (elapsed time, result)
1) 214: 74.83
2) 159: 78.44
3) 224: 75.58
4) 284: 70.01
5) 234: 72.2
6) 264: 71.83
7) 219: 73.72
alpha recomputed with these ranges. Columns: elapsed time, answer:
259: 74.55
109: 74.05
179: 77.19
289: 66.61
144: 75.91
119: 73.72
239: 74.12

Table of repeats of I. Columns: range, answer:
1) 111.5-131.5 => 74.1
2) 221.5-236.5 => 73.8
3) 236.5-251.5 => 73.2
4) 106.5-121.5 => 73.4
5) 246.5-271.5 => 72.5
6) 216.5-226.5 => 74.7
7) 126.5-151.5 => 75.9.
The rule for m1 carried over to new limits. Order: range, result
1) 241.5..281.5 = 70.71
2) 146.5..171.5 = 75.79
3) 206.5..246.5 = 72.2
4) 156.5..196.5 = 74.18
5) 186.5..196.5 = 75.87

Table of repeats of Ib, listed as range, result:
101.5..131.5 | 72.47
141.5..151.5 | 75.91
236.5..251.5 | 72.46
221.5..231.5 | 73.77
